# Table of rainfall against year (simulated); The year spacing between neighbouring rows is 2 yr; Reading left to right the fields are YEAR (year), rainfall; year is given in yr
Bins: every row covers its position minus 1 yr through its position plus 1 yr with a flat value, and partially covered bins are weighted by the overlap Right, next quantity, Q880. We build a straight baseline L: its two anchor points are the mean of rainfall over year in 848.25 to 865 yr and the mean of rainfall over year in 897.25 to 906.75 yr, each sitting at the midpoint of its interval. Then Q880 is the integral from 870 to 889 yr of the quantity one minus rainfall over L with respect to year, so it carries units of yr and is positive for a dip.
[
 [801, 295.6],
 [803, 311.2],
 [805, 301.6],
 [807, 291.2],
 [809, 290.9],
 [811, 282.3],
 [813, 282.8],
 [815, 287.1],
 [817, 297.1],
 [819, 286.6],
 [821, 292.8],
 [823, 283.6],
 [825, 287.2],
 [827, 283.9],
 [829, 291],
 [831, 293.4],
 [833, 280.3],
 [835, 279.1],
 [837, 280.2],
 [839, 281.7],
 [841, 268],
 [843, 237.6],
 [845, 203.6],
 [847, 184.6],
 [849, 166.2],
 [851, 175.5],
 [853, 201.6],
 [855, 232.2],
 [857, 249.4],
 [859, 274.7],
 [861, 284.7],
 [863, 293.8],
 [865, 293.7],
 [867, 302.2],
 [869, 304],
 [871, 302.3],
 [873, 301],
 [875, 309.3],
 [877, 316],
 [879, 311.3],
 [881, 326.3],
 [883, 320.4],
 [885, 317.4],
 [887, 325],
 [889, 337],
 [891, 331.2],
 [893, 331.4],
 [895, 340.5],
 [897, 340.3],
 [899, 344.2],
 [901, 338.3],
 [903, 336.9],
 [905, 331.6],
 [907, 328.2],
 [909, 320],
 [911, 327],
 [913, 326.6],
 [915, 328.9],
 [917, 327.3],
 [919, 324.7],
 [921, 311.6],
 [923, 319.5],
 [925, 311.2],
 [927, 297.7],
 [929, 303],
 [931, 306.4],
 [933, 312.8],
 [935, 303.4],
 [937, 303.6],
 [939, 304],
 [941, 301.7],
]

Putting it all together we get -1.78 yr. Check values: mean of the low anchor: 239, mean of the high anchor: 337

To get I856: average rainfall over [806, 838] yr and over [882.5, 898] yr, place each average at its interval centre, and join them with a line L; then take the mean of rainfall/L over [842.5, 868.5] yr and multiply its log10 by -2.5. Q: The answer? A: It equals 0.276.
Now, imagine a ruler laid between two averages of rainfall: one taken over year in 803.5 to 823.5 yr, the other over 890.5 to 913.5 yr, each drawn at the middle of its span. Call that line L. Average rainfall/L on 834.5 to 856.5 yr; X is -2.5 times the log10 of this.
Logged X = 0.32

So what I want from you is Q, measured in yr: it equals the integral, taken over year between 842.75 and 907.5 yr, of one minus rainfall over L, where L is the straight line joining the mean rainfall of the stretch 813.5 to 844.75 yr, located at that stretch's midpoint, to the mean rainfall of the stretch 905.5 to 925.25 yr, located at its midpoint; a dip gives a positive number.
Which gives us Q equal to 2.8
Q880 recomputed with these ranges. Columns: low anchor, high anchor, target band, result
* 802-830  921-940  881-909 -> -2.8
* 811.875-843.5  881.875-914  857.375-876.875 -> 0.9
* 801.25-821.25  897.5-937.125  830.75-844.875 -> 1.4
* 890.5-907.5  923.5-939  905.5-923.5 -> -0.1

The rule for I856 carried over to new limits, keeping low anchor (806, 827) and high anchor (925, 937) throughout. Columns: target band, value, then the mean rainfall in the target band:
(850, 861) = 0.26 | 232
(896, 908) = -0.12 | 337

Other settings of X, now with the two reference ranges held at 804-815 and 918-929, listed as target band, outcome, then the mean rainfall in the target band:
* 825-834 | 0.024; 287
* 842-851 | 0.453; 196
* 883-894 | -0.077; 328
